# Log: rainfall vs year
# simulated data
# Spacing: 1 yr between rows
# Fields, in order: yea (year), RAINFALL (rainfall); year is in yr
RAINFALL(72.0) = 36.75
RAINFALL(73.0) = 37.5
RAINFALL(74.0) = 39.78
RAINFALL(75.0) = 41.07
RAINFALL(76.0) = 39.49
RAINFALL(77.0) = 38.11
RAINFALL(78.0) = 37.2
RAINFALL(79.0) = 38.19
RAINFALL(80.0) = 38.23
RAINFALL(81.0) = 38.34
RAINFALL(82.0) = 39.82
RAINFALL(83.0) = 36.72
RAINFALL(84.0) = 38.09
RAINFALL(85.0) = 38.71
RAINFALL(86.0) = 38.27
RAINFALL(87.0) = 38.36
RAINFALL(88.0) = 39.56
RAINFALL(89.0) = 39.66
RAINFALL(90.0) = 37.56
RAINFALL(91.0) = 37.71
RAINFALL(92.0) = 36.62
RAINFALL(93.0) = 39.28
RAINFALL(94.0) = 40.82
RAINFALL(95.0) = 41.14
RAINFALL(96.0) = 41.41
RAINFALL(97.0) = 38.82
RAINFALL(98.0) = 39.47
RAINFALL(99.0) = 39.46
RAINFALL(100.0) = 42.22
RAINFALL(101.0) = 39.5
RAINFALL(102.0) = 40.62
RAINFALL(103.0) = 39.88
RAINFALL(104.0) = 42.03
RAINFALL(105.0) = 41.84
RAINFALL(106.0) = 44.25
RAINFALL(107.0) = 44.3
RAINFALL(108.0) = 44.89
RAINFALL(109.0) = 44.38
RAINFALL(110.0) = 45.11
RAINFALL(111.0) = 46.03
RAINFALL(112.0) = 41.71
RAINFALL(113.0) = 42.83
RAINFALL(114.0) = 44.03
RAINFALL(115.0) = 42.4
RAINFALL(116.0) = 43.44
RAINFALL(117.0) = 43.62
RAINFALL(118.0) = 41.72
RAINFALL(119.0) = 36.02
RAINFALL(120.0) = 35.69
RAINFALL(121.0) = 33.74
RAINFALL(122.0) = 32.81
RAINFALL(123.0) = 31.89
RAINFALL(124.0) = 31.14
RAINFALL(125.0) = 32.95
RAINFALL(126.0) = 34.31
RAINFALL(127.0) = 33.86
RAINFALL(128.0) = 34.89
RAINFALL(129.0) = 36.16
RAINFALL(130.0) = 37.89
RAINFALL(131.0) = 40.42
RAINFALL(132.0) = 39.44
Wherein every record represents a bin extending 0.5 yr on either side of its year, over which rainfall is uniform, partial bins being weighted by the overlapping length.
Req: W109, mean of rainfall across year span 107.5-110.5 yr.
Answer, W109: 44.8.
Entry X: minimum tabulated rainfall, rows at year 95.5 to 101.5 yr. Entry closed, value 38.82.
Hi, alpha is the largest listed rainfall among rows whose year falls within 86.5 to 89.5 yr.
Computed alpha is 39.66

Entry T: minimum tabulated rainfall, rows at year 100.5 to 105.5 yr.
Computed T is 39.5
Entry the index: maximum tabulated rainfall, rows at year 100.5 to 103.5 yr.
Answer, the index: 40.62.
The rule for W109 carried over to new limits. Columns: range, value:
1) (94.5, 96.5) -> 41.3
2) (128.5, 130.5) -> 37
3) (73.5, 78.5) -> 39.1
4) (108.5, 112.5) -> 44.3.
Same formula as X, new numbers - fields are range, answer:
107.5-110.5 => 44.38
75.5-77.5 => 38.11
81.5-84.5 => 36.72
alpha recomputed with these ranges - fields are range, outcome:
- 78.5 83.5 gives 39.82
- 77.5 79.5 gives 38.19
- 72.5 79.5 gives 41.07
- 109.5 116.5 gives 46.03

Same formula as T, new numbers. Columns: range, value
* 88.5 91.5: 37.56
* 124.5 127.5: 32.95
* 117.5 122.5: 32.81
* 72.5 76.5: 37.5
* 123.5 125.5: 31.14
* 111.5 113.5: 41.71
